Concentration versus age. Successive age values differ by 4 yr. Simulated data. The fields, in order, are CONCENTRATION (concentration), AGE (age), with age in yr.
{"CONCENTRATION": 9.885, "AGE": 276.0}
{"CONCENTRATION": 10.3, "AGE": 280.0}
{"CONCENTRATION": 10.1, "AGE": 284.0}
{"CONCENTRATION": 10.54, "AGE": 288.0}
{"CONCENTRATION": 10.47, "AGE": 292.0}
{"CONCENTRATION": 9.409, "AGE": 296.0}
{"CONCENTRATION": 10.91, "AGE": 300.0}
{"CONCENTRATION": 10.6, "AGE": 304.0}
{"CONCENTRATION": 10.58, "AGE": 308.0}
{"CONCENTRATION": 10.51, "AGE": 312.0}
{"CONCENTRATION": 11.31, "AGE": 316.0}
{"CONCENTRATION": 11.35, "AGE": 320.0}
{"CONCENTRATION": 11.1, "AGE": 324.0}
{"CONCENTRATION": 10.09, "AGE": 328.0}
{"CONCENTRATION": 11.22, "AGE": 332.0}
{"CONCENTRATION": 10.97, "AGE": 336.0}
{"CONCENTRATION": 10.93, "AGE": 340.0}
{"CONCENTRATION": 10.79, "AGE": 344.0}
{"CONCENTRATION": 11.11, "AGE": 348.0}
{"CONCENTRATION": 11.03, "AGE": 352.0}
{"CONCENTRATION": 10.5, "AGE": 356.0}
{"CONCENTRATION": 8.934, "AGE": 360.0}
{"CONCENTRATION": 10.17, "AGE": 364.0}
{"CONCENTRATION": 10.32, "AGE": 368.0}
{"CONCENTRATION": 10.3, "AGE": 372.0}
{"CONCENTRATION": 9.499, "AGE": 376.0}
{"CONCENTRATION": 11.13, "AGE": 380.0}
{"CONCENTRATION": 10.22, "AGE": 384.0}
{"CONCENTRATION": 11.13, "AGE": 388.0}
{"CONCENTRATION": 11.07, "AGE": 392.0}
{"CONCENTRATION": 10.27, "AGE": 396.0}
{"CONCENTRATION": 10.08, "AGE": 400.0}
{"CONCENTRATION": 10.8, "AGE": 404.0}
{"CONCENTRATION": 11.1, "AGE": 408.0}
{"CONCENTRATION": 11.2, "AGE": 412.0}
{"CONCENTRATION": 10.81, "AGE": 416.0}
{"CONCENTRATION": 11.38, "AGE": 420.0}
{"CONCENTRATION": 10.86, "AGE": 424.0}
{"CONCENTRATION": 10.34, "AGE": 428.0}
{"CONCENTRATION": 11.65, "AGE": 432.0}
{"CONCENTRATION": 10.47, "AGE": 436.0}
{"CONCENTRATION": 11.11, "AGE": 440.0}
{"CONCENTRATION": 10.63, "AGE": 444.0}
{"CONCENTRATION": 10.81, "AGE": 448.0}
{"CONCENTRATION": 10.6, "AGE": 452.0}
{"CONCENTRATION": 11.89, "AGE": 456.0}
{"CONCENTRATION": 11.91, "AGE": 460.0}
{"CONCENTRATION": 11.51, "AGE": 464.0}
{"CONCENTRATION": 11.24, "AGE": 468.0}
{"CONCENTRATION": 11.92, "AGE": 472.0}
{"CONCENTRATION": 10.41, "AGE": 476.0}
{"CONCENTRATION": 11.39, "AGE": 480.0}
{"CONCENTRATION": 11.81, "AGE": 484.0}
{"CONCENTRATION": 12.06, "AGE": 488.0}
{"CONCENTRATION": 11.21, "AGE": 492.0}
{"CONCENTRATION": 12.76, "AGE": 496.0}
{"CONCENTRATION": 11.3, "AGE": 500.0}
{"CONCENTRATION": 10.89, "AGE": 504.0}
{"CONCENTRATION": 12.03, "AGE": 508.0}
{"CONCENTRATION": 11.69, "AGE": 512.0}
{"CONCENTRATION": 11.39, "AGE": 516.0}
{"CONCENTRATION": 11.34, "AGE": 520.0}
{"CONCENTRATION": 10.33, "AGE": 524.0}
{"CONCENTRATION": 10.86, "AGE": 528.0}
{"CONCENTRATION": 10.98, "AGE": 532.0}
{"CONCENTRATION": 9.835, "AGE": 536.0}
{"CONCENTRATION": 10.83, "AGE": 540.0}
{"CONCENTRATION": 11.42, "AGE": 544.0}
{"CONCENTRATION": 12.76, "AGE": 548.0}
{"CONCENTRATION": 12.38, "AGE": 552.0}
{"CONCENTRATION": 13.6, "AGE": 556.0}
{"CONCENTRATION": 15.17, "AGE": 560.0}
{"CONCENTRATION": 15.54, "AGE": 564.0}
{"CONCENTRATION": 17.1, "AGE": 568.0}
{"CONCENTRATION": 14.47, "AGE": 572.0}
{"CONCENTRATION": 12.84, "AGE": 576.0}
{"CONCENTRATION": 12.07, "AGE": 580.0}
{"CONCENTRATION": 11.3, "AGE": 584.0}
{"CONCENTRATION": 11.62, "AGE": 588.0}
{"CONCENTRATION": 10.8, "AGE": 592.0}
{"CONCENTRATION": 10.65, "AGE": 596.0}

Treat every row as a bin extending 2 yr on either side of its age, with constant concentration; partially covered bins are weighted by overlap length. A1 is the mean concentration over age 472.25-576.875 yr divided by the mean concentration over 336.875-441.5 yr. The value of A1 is 1.14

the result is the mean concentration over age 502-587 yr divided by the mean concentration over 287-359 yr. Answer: 1.15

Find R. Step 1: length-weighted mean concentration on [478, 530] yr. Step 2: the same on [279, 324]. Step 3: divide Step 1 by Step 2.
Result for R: 1.08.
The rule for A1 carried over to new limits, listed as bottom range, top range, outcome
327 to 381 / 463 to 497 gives 1.10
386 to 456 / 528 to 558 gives 1.07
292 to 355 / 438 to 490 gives 1.05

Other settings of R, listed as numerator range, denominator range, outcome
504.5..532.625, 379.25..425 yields 1.04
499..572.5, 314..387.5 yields 1.16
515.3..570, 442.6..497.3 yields 1.09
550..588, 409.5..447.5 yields 1.25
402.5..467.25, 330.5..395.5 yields 1.05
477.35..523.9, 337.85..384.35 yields 1.11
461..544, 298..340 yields 1.04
